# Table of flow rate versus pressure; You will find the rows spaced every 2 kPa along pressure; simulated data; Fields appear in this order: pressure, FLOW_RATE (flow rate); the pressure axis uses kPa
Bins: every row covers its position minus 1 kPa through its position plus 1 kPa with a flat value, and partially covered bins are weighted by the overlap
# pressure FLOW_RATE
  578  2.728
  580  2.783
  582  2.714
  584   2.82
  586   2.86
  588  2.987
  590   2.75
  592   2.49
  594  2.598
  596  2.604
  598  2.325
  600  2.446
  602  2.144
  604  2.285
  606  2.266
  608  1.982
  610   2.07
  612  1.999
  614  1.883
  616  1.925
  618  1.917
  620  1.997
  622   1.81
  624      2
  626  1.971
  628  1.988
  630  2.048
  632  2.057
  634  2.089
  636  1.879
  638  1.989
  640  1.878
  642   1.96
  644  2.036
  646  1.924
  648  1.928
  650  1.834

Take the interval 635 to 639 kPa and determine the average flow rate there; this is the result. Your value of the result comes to 1.93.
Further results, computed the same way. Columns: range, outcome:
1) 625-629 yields 1.98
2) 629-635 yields 2.06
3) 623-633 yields 2.01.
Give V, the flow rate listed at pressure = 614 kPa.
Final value 1.883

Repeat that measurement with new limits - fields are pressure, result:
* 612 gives 1.999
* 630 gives 2.048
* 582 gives 2.714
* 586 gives 2.86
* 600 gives 2.446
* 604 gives 2.285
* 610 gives 2.07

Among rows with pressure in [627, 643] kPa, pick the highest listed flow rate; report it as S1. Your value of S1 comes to 2.089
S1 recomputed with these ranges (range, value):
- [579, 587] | 2.86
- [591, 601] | 2.604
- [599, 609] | 2.446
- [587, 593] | 2.987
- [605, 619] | 2.266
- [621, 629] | 2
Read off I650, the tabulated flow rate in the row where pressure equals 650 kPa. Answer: 1.834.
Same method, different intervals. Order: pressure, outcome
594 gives 2.598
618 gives 1.917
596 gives 2.604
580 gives 2.783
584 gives 2.82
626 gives 1.971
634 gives 2.089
